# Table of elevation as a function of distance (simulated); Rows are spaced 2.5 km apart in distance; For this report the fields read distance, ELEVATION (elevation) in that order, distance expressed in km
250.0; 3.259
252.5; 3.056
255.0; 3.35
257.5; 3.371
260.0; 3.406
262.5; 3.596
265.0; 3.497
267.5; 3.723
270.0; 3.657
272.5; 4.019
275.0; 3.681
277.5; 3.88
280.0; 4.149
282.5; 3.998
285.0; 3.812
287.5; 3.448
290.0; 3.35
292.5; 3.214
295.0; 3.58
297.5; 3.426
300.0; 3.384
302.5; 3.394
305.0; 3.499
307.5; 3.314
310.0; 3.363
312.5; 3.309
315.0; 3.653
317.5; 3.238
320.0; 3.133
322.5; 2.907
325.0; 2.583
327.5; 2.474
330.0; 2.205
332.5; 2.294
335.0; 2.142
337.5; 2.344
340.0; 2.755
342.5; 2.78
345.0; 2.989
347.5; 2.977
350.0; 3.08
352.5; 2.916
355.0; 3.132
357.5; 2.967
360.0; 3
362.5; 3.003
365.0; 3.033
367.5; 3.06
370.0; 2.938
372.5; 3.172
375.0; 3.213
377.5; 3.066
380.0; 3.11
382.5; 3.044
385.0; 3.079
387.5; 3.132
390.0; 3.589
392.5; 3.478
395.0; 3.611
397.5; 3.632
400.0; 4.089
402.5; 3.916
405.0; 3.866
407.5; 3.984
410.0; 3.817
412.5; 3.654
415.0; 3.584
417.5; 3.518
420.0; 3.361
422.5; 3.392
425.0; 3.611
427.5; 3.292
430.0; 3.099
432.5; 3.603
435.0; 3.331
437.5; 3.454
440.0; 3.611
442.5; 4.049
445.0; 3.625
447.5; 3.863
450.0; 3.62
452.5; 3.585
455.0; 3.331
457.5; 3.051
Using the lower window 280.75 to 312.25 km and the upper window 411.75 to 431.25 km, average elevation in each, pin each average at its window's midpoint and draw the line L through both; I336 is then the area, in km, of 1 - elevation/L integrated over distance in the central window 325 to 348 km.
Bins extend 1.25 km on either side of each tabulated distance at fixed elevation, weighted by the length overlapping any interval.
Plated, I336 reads 6.2 km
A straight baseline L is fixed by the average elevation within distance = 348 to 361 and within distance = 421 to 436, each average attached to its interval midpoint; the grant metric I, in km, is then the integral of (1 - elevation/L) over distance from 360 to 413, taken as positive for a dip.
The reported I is -3.5 km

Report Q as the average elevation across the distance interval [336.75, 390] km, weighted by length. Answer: 3.01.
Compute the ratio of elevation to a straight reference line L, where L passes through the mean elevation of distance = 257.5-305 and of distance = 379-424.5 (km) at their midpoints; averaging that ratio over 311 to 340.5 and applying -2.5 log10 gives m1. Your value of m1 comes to 0.29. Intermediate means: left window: 3.61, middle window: 2.76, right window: 3.55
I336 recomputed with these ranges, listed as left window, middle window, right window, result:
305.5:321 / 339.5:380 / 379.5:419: 5.35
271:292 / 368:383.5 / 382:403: 2.01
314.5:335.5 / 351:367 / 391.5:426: 0.52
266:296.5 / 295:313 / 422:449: 1.37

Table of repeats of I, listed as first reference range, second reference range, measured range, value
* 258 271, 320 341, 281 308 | -3.73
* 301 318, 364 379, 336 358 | 2.30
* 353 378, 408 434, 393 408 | -2.18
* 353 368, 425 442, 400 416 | -2.59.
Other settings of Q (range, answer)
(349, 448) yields 3.4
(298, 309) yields 3.4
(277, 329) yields 3.37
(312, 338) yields 2.75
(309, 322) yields 3.31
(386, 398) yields 3.47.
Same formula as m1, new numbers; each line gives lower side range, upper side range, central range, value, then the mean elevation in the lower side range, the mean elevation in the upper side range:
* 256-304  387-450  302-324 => 0.10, 3.61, 3.61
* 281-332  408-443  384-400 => -0.01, 3.25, 3.53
